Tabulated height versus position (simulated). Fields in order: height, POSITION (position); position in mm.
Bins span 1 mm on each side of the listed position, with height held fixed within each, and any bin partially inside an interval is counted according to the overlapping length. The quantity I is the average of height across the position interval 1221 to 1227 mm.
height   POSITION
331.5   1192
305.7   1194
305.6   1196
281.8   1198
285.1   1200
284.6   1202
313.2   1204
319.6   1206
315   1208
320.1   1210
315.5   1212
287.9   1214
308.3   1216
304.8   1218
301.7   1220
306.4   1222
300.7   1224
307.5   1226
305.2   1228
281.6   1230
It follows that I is 305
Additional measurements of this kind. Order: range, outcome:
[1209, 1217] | 308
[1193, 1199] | 298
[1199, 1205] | 294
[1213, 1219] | 300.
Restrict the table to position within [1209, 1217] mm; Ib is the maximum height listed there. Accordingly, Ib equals 320.1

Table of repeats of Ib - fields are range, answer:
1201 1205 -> 313.2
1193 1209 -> 319.6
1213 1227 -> 308.3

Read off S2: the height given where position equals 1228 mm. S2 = 305.2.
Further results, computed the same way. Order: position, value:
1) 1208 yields 315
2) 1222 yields 306.4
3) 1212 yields 315.5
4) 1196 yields 305.6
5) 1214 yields 287.9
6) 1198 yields 281.8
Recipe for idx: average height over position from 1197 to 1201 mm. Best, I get 283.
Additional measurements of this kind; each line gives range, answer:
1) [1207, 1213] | 317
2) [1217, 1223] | 304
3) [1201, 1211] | 310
